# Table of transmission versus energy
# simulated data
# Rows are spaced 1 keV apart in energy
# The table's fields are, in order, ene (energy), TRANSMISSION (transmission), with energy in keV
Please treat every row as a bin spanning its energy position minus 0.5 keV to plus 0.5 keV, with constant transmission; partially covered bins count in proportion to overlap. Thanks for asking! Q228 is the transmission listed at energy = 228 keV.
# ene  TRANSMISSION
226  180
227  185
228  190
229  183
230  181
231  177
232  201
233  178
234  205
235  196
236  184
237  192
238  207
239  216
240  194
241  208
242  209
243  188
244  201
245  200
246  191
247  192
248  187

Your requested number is 190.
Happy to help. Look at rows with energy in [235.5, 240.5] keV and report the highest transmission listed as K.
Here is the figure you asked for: 216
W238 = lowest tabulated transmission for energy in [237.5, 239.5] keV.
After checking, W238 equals 207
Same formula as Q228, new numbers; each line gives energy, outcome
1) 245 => 200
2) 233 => 178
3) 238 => 207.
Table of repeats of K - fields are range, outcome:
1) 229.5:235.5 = 205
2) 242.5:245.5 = 201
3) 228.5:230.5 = 183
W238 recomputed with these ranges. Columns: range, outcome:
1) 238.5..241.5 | 194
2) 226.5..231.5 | 177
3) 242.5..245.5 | 188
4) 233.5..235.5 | 196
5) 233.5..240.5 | 184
